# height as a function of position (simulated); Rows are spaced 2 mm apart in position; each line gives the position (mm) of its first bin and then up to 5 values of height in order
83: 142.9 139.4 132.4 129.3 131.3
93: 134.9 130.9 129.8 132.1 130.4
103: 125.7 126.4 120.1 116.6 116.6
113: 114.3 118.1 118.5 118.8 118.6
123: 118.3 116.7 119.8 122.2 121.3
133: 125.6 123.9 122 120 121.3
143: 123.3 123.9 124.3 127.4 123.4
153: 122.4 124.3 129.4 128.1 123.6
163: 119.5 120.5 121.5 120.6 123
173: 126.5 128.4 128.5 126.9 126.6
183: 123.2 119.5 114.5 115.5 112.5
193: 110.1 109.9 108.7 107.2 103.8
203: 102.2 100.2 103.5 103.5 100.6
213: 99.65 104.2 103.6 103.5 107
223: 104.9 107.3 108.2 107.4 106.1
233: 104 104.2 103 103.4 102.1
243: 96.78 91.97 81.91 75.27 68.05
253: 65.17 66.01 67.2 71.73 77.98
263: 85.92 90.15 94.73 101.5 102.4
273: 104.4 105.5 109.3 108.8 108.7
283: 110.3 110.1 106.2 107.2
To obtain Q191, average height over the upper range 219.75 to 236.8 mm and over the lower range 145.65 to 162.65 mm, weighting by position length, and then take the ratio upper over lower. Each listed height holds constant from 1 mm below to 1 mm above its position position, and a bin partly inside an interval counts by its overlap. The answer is 0.8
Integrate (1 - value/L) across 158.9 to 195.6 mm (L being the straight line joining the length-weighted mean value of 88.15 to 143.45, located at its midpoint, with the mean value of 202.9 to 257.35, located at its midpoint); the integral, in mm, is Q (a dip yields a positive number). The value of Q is -4.1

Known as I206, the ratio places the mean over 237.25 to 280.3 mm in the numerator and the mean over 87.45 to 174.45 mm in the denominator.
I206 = 0.72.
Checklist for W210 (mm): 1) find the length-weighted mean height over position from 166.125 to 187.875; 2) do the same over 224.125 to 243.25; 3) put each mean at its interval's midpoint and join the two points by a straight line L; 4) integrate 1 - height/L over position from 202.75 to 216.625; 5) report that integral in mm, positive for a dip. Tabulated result 1.3 mm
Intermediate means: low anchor 124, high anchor 105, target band 102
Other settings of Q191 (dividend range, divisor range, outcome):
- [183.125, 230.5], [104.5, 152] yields 0.89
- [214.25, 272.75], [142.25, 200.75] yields 0.77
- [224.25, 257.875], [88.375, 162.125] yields 0.74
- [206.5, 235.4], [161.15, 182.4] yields 0.84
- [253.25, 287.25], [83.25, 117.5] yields 0.75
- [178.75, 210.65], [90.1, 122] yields 0.90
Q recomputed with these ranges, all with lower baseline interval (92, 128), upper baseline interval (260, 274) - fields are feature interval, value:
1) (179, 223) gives -1.18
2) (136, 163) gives -2.02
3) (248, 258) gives 2.91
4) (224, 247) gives -0.58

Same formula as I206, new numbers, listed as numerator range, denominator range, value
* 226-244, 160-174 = 0.85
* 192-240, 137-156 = 0.85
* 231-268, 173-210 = 0.76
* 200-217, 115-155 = 0.84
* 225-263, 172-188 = 0.72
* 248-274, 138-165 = 0.67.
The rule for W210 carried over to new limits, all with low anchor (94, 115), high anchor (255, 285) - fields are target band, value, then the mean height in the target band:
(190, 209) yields 0.2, 106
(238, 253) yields 1.9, 86.9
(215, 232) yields -0.4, 106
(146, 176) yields -2.6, 124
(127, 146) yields -0.7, 122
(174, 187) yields -1.6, 125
